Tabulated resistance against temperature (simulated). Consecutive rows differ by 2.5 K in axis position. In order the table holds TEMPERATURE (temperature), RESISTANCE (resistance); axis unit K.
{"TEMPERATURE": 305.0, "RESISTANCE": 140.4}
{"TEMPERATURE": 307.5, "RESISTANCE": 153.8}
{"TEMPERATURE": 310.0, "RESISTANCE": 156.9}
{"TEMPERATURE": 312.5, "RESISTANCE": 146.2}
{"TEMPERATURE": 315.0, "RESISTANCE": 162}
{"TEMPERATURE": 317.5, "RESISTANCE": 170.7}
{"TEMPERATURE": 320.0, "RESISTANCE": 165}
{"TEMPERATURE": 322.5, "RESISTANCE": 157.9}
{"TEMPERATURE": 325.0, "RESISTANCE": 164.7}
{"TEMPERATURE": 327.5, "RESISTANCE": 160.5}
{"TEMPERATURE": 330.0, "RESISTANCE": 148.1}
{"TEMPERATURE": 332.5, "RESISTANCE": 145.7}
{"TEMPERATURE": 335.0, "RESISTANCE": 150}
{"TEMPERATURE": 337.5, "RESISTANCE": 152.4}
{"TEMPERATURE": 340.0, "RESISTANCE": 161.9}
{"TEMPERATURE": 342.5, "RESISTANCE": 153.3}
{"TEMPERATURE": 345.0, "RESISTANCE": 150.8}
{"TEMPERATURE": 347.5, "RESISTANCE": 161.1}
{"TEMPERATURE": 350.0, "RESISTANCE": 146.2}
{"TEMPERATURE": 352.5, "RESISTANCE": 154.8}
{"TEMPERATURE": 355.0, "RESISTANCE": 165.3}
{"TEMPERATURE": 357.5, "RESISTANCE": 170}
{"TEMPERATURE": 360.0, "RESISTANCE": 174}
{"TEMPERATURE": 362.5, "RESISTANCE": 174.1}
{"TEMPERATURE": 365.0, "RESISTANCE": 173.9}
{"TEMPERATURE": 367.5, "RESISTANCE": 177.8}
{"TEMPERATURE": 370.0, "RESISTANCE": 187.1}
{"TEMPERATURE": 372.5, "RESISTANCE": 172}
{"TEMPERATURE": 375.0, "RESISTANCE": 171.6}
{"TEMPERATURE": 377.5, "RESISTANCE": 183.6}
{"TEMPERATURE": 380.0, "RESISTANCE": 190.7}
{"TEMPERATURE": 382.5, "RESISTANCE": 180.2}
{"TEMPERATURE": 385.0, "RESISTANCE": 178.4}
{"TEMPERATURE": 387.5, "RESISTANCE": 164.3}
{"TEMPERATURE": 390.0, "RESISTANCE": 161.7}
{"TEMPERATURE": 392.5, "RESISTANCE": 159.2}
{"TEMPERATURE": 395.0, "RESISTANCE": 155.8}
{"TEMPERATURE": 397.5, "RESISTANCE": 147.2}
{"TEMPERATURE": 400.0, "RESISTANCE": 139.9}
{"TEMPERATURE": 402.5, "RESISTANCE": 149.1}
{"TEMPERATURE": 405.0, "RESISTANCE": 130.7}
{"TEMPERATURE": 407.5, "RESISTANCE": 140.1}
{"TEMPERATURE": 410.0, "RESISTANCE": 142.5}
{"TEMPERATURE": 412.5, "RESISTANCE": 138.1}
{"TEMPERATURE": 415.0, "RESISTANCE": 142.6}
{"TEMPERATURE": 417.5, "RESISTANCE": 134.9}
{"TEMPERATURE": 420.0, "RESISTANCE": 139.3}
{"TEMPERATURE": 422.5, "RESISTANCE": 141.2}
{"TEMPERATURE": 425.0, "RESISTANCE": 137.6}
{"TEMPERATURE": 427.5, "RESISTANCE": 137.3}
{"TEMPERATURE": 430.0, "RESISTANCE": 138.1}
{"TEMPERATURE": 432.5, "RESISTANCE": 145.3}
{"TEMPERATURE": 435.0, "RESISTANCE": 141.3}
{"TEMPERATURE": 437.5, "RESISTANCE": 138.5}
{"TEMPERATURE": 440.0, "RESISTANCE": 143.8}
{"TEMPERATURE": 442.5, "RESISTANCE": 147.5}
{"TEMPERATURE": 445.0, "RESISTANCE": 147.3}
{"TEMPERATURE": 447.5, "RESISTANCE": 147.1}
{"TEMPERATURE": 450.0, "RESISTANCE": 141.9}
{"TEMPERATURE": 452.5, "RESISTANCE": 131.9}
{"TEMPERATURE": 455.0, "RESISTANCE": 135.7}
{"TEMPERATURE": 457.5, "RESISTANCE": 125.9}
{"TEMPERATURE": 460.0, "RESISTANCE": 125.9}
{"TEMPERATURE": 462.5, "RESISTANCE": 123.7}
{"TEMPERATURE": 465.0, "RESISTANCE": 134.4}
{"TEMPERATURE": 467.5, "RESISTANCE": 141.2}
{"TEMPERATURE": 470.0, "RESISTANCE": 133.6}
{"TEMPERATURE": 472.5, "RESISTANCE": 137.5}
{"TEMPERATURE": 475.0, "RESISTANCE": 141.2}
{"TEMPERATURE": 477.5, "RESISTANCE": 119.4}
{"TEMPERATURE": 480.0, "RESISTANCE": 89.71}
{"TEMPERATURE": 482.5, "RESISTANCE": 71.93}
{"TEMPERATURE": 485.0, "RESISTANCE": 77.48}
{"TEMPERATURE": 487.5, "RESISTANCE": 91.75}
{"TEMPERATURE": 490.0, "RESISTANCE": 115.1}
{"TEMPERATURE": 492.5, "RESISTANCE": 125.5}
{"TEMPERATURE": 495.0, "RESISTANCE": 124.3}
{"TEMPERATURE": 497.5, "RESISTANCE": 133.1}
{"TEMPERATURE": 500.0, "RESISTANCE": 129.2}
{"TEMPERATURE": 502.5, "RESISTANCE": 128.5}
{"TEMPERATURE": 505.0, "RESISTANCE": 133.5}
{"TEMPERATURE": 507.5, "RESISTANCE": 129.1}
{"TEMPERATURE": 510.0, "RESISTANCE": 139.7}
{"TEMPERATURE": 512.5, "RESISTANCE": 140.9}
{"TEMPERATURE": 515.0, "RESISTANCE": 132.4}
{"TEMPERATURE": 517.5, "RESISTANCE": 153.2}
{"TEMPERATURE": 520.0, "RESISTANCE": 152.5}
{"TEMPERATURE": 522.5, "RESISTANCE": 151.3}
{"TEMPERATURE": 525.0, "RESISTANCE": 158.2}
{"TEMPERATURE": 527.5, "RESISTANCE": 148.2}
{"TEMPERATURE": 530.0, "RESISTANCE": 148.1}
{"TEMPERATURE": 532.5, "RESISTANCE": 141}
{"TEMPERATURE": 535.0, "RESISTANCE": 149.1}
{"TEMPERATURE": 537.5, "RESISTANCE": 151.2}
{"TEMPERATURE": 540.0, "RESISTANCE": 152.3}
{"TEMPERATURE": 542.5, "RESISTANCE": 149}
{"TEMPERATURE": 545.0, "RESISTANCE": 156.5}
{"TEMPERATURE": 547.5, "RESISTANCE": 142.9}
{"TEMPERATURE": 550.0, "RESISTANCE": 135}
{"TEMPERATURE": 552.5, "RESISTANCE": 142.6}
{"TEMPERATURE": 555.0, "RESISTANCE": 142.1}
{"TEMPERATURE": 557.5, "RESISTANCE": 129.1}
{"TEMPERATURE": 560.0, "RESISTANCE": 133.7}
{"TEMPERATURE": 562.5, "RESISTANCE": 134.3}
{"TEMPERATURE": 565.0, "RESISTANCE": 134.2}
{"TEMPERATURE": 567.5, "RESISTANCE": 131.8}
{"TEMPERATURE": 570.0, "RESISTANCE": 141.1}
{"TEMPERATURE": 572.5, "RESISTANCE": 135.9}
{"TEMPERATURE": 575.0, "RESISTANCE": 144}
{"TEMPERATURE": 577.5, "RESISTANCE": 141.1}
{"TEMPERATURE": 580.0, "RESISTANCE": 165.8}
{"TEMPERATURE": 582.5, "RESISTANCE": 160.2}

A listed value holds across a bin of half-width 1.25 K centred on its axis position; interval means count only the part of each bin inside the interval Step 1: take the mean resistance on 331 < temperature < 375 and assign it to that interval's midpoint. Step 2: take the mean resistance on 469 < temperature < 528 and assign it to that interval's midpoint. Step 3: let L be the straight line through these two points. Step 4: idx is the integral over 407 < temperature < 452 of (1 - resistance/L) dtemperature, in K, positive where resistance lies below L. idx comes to 0.9 K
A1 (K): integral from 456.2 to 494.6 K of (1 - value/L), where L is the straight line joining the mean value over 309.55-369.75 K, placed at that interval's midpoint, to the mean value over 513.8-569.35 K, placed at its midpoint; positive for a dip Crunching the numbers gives 8.3 K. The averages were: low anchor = 161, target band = 117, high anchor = 144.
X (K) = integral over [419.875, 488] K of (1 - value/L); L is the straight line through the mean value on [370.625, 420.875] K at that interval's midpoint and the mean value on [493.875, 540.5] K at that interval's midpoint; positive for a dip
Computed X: 9.1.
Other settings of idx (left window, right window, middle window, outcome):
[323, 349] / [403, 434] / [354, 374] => -3.32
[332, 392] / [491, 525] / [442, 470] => 2.19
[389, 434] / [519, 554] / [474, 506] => 7.20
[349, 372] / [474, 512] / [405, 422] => 1.09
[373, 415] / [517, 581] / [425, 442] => 1.52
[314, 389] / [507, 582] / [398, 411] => 1.53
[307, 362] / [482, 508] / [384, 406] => -1.85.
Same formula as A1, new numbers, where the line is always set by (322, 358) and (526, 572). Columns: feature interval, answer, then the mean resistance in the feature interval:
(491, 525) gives 1.85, 137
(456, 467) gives 1.44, 129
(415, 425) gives 0.78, 139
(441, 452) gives 0.30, 145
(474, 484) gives 2.92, 104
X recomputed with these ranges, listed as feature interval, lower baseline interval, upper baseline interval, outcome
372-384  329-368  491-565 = -1.80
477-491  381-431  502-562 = 5.08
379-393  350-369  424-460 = -1.18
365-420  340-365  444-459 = -2.47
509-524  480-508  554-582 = -2.98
